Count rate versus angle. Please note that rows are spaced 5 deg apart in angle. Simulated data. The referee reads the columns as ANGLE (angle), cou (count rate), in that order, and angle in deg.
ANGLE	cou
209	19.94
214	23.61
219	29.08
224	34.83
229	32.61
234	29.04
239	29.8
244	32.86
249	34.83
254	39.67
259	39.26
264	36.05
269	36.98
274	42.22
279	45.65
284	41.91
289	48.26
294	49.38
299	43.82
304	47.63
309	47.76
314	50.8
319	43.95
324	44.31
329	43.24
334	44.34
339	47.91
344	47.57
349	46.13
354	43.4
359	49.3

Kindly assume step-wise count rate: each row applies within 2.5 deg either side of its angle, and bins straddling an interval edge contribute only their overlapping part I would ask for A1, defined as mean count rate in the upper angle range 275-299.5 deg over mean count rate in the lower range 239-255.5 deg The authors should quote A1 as 1.32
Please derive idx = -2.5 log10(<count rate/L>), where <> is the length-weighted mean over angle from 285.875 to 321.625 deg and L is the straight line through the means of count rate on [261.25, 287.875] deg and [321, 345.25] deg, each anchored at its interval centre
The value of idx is -0.100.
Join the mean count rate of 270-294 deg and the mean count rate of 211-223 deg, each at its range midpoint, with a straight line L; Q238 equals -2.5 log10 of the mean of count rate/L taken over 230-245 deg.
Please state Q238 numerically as 0.07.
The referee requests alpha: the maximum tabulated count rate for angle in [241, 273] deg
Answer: 39.67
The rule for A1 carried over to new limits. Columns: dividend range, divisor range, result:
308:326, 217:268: 1.38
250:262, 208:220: 1.61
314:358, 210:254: 1.47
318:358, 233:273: 1.28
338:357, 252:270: 1.21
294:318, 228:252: 1.49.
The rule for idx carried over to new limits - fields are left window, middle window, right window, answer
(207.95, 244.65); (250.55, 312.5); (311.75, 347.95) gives -0.14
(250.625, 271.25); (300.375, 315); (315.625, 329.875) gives -0.13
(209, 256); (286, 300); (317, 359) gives -0.20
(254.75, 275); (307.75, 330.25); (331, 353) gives -0.05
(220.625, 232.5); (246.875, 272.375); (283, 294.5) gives 0.07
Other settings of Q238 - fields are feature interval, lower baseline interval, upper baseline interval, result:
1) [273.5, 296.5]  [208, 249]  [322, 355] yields -0.21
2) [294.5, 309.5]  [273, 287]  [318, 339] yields -0.06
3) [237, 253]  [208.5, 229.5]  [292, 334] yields 0.00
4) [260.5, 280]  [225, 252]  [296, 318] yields -0.01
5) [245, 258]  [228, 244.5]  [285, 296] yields -0.04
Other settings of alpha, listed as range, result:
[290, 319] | 50.8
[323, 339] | 47.91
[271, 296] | 49.38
